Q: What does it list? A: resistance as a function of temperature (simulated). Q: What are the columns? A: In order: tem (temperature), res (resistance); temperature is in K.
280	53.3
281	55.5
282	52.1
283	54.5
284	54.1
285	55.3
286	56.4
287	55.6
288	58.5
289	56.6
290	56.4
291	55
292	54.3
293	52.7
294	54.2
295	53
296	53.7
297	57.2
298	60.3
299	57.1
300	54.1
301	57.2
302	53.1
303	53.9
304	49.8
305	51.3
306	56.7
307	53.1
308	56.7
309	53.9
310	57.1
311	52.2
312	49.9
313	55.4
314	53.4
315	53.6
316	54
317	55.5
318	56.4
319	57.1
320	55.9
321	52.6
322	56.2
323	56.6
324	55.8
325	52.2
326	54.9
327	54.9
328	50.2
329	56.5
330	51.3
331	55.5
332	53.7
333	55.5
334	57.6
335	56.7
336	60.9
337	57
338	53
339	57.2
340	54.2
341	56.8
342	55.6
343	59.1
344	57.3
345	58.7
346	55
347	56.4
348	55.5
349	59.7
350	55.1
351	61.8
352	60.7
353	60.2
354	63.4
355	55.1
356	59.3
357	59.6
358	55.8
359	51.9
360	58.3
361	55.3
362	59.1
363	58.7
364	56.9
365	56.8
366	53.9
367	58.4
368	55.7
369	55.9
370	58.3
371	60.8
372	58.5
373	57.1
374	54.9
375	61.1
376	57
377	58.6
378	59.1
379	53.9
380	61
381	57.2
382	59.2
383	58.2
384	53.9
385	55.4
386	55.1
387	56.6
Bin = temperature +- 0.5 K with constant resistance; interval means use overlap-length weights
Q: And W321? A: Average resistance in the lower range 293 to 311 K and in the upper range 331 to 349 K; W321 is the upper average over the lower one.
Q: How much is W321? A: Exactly 1.03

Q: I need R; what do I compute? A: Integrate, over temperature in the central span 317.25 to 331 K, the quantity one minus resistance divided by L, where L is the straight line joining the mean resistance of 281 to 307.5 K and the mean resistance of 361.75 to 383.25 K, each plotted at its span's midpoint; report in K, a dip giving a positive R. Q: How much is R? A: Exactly 0.3 K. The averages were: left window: 54.9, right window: 57.7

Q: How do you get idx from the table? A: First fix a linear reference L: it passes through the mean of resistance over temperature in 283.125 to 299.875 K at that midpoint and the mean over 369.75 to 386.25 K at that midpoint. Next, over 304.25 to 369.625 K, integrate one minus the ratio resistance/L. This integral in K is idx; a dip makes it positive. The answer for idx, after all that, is 0.8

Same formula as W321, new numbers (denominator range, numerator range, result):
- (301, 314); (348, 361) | 1.08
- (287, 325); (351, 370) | 1.05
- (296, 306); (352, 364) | 1.06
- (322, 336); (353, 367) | 1.04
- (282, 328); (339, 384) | 1.05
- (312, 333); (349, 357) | 1.09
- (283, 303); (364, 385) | 1.04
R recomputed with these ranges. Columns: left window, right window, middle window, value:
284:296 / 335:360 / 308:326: 0.5 K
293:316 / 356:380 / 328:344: 0.0 K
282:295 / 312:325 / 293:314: 0.2 K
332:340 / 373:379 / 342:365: -0.3 K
